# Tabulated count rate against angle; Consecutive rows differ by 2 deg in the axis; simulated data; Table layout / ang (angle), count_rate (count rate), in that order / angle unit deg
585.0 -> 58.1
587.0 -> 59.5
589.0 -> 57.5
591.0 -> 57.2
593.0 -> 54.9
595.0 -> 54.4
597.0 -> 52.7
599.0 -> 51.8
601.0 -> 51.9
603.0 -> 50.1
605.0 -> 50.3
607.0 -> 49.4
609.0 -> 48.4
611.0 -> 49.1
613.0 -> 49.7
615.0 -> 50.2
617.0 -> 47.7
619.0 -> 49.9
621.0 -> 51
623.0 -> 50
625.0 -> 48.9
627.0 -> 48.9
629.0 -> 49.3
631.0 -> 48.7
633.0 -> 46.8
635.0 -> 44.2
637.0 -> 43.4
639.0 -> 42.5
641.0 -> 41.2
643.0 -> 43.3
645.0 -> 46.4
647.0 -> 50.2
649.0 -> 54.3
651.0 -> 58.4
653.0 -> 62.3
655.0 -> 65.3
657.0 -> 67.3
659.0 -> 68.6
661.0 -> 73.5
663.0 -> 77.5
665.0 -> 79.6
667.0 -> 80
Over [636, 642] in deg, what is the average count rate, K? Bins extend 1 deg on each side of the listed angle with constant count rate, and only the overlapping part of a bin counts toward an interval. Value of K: 42.4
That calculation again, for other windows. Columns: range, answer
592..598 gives 54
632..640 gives 44.2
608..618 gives 49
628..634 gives 48.3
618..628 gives 49.7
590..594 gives 56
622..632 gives 49.2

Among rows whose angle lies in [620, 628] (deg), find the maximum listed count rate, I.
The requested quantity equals 51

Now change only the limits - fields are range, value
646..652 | 58.4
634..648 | 50.2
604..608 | 50.3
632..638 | 46.8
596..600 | 52.7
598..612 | 51.9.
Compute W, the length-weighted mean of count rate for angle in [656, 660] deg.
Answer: 67.9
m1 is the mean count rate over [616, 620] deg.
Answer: 48.8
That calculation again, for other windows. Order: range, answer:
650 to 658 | 63.3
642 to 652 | 50.5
